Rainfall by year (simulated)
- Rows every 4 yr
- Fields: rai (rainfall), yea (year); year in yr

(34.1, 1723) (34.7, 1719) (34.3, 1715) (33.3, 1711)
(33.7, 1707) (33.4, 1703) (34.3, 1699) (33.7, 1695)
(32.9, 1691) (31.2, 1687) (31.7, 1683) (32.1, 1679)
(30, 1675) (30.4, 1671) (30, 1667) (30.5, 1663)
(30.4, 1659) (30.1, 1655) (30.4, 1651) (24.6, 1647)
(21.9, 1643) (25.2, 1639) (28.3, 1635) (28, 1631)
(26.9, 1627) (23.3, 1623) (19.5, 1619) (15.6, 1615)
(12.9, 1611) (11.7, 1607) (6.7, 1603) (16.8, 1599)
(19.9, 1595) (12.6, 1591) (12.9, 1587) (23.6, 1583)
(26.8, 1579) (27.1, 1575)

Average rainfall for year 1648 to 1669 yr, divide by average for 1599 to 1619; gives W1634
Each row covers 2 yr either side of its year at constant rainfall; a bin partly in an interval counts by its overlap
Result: 2.31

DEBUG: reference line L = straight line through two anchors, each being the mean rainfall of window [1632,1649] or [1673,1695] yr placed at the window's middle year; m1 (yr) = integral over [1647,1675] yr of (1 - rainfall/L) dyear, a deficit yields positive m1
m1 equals -1.6 yr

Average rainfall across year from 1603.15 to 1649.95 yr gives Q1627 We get 21.2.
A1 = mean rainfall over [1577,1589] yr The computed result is 21.1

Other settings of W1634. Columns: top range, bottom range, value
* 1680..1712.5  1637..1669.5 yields 1.18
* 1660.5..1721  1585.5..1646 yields 1.71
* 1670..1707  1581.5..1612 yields 2.22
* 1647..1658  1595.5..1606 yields 2.26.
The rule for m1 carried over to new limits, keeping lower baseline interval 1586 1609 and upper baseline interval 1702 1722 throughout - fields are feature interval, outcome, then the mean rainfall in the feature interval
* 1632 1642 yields -2.9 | 26.4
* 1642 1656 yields -2.5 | 26.9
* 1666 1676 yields -1.3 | 30.2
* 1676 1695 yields -1.9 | 32.1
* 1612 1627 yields -2.1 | 20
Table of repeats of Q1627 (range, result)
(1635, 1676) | 28.3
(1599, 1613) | 11.3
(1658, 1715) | 32.1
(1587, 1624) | 15.1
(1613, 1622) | 18.2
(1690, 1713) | 33.6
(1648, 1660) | 29.8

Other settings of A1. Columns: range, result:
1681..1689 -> 31.4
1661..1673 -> 30.3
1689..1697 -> 33.3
